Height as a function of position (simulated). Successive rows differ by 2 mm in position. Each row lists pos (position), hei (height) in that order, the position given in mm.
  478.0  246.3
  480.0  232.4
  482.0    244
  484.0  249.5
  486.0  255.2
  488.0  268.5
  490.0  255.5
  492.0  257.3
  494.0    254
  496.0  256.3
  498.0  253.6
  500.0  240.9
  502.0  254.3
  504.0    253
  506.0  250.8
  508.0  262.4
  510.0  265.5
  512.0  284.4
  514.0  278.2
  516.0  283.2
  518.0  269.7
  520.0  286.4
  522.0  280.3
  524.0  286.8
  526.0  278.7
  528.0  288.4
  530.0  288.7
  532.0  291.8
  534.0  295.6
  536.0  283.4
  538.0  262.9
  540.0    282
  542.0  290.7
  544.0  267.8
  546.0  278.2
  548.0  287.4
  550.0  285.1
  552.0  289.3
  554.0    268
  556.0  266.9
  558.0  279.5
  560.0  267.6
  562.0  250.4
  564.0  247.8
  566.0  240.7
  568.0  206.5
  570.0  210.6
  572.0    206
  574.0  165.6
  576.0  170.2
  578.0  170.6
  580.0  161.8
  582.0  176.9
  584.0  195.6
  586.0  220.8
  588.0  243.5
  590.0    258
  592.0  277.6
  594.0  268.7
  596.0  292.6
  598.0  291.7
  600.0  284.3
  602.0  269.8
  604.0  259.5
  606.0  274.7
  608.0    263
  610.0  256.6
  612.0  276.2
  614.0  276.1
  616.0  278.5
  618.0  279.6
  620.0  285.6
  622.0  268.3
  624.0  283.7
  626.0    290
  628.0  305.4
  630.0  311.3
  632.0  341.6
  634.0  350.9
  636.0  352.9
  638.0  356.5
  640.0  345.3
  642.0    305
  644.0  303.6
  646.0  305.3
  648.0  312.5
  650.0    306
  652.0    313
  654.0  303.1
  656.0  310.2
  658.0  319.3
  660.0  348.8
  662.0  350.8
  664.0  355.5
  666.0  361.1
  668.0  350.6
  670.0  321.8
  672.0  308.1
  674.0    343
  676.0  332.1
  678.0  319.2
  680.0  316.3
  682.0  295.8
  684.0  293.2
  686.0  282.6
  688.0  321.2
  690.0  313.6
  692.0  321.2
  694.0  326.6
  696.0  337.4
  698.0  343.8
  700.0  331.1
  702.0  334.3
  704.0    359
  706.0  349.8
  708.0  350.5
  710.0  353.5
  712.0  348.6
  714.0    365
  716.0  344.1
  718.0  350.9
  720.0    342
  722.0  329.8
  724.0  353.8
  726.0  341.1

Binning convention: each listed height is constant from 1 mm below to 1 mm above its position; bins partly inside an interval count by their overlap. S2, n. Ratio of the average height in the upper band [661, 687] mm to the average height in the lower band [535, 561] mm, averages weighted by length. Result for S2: 1.17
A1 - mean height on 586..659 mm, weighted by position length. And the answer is 294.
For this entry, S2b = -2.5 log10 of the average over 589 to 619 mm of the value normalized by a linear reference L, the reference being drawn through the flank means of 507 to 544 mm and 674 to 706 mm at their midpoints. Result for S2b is 0.103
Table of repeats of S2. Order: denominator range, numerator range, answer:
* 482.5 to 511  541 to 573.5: 1.01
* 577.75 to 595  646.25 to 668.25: 1.48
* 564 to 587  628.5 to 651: 1.67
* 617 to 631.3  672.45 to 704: 1.11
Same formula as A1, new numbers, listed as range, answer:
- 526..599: 251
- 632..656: 323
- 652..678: 332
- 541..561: 278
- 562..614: 237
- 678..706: 322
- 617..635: 302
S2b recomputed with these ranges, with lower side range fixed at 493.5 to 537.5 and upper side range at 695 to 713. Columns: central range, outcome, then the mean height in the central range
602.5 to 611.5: 0.16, 265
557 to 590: 0.34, 215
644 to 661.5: 0.04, 315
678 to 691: 0.11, 305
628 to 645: -0.04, 332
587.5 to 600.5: 0.11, 275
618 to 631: 0.09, 290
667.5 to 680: 0.02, 327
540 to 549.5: 0.01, 281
